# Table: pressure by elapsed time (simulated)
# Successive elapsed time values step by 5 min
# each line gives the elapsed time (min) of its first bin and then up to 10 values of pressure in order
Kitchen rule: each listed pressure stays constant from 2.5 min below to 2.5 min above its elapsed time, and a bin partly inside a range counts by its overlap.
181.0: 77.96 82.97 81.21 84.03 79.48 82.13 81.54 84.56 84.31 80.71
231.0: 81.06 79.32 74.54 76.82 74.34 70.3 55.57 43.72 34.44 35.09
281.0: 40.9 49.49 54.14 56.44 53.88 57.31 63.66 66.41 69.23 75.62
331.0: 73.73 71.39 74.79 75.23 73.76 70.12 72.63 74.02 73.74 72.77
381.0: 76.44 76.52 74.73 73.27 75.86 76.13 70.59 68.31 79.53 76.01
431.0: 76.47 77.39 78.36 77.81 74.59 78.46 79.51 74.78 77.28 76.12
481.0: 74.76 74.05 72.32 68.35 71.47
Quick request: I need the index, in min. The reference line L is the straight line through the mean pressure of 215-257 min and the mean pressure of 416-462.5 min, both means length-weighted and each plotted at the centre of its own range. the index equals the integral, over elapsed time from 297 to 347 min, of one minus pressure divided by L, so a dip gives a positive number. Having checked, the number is 6.6 min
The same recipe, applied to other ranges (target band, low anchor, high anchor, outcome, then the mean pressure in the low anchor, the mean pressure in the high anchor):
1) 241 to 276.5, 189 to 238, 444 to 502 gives 9.9 min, 81.9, 75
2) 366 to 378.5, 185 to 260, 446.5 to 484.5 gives 0.7 min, 79.3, 76.5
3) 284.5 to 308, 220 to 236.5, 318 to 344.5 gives 6.6 min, 81.3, 72.9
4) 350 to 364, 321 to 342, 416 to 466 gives 0.4 min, 73.3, 77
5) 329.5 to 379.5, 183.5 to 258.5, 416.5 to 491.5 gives 2.9 min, 79.8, 76.4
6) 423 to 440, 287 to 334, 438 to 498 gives -1.0 min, 63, 75.6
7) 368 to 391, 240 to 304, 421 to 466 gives -2.0 min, 54.9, 77.3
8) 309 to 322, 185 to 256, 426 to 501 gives 2.0 min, 80.1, 75.6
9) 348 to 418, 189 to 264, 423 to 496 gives 2.8 min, 77.7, 76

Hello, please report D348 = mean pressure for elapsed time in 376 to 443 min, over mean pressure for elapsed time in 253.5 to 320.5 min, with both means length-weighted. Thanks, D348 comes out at 1.42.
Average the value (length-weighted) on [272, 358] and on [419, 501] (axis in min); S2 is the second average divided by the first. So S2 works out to 1.2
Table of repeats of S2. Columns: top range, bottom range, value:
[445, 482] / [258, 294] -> 1.69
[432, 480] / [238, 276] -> 1.29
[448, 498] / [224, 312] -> 1.25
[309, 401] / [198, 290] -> 1.09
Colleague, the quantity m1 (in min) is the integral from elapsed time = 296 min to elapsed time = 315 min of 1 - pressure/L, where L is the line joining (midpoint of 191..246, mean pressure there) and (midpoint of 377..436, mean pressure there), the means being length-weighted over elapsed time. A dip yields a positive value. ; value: 4.7 min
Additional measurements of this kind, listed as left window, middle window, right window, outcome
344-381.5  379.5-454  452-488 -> -0.56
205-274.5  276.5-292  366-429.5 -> 5.61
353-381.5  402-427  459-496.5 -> -0.08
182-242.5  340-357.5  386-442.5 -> 0.82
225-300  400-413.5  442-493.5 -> -0.53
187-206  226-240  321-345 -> -0.02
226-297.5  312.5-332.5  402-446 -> -1.53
